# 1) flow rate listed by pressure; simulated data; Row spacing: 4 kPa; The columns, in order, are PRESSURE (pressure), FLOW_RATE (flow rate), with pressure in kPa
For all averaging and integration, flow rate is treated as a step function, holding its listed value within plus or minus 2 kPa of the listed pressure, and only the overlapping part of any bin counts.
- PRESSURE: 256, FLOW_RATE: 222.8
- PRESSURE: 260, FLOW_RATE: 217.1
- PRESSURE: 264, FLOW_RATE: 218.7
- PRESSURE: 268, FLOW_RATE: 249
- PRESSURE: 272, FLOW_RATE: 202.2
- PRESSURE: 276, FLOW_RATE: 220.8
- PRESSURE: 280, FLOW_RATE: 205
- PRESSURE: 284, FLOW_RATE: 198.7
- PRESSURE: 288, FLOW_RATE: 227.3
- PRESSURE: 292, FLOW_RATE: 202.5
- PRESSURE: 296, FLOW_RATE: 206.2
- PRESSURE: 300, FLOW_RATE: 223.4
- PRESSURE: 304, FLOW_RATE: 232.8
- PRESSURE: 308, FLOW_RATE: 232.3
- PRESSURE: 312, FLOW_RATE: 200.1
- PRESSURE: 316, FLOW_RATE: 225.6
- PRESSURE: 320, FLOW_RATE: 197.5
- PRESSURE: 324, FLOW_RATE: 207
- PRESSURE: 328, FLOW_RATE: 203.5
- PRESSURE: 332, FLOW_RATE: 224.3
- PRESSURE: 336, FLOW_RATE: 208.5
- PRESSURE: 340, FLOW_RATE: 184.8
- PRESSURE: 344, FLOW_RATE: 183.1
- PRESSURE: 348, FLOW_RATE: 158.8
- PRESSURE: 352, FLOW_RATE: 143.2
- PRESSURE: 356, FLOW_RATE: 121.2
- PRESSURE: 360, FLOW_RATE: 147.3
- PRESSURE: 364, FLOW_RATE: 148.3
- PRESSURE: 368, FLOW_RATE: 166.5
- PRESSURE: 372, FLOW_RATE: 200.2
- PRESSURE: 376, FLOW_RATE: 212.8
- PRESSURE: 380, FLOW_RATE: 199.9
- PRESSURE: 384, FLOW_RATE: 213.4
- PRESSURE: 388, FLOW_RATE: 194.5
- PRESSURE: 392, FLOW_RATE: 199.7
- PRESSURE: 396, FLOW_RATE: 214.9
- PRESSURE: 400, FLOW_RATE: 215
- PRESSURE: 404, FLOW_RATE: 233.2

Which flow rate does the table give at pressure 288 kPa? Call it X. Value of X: 227.3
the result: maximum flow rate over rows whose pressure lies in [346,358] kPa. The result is 158.8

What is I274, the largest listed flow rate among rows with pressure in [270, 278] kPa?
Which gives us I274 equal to 220.8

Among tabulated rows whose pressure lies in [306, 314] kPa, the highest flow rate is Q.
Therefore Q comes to 232.3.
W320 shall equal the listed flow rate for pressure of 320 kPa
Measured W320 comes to 197.5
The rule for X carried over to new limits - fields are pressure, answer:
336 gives 208.5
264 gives 218.7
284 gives 198.7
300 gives 223.4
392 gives 199.7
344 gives 183.1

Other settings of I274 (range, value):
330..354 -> 224.3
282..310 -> 232.8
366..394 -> 213.4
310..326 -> 225.6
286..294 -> 227.3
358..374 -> 200.2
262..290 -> 249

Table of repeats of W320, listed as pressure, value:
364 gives 148.3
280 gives 205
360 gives 147.3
